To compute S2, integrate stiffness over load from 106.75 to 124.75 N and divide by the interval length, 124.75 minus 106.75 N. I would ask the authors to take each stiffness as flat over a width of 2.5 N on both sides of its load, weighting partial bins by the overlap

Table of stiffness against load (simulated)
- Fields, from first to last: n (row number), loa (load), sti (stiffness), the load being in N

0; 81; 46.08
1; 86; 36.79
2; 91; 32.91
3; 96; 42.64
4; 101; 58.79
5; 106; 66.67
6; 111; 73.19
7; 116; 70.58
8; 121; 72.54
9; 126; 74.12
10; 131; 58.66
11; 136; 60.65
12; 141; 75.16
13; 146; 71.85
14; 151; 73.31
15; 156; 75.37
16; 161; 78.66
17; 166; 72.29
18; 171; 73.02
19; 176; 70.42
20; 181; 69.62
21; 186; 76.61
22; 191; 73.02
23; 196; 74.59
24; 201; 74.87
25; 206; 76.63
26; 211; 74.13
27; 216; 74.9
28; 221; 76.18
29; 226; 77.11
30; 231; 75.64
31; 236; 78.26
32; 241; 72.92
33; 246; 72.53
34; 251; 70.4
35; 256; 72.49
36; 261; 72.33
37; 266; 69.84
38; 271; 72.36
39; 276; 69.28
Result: 71.7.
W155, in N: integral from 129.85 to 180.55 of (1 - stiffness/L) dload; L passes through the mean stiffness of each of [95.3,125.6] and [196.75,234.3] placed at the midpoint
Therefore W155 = -0.8 N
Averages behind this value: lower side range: 66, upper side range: 75.6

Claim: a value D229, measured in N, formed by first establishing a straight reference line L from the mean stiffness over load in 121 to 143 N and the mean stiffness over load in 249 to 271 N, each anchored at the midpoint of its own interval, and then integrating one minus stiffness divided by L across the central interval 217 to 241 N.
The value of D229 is -2.0 N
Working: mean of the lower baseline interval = 67.6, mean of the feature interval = 76.3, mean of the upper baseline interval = 71.4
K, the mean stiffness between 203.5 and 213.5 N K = 75.4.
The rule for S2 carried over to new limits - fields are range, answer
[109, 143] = 69.1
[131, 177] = 71.6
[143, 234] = 74.4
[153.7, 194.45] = 73.6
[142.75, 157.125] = 73.4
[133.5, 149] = 69.4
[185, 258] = 74.7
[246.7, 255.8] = 71.3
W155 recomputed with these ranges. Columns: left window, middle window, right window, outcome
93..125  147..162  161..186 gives -1.07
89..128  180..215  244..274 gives -3.58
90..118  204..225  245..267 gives -2.33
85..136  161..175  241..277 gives -2.05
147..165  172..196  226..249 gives 0.77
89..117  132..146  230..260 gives -1.42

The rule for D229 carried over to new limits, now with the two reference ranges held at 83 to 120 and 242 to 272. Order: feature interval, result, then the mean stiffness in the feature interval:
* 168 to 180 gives -1.65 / 71.5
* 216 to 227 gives -1.34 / 76.2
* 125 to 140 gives -1.58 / 64.6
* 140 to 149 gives -2.04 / 73.2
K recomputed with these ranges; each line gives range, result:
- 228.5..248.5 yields 74.8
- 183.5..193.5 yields 74.8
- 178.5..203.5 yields 73.7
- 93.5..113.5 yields 60.3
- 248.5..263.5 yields 71.7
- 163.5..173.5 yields 72.7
